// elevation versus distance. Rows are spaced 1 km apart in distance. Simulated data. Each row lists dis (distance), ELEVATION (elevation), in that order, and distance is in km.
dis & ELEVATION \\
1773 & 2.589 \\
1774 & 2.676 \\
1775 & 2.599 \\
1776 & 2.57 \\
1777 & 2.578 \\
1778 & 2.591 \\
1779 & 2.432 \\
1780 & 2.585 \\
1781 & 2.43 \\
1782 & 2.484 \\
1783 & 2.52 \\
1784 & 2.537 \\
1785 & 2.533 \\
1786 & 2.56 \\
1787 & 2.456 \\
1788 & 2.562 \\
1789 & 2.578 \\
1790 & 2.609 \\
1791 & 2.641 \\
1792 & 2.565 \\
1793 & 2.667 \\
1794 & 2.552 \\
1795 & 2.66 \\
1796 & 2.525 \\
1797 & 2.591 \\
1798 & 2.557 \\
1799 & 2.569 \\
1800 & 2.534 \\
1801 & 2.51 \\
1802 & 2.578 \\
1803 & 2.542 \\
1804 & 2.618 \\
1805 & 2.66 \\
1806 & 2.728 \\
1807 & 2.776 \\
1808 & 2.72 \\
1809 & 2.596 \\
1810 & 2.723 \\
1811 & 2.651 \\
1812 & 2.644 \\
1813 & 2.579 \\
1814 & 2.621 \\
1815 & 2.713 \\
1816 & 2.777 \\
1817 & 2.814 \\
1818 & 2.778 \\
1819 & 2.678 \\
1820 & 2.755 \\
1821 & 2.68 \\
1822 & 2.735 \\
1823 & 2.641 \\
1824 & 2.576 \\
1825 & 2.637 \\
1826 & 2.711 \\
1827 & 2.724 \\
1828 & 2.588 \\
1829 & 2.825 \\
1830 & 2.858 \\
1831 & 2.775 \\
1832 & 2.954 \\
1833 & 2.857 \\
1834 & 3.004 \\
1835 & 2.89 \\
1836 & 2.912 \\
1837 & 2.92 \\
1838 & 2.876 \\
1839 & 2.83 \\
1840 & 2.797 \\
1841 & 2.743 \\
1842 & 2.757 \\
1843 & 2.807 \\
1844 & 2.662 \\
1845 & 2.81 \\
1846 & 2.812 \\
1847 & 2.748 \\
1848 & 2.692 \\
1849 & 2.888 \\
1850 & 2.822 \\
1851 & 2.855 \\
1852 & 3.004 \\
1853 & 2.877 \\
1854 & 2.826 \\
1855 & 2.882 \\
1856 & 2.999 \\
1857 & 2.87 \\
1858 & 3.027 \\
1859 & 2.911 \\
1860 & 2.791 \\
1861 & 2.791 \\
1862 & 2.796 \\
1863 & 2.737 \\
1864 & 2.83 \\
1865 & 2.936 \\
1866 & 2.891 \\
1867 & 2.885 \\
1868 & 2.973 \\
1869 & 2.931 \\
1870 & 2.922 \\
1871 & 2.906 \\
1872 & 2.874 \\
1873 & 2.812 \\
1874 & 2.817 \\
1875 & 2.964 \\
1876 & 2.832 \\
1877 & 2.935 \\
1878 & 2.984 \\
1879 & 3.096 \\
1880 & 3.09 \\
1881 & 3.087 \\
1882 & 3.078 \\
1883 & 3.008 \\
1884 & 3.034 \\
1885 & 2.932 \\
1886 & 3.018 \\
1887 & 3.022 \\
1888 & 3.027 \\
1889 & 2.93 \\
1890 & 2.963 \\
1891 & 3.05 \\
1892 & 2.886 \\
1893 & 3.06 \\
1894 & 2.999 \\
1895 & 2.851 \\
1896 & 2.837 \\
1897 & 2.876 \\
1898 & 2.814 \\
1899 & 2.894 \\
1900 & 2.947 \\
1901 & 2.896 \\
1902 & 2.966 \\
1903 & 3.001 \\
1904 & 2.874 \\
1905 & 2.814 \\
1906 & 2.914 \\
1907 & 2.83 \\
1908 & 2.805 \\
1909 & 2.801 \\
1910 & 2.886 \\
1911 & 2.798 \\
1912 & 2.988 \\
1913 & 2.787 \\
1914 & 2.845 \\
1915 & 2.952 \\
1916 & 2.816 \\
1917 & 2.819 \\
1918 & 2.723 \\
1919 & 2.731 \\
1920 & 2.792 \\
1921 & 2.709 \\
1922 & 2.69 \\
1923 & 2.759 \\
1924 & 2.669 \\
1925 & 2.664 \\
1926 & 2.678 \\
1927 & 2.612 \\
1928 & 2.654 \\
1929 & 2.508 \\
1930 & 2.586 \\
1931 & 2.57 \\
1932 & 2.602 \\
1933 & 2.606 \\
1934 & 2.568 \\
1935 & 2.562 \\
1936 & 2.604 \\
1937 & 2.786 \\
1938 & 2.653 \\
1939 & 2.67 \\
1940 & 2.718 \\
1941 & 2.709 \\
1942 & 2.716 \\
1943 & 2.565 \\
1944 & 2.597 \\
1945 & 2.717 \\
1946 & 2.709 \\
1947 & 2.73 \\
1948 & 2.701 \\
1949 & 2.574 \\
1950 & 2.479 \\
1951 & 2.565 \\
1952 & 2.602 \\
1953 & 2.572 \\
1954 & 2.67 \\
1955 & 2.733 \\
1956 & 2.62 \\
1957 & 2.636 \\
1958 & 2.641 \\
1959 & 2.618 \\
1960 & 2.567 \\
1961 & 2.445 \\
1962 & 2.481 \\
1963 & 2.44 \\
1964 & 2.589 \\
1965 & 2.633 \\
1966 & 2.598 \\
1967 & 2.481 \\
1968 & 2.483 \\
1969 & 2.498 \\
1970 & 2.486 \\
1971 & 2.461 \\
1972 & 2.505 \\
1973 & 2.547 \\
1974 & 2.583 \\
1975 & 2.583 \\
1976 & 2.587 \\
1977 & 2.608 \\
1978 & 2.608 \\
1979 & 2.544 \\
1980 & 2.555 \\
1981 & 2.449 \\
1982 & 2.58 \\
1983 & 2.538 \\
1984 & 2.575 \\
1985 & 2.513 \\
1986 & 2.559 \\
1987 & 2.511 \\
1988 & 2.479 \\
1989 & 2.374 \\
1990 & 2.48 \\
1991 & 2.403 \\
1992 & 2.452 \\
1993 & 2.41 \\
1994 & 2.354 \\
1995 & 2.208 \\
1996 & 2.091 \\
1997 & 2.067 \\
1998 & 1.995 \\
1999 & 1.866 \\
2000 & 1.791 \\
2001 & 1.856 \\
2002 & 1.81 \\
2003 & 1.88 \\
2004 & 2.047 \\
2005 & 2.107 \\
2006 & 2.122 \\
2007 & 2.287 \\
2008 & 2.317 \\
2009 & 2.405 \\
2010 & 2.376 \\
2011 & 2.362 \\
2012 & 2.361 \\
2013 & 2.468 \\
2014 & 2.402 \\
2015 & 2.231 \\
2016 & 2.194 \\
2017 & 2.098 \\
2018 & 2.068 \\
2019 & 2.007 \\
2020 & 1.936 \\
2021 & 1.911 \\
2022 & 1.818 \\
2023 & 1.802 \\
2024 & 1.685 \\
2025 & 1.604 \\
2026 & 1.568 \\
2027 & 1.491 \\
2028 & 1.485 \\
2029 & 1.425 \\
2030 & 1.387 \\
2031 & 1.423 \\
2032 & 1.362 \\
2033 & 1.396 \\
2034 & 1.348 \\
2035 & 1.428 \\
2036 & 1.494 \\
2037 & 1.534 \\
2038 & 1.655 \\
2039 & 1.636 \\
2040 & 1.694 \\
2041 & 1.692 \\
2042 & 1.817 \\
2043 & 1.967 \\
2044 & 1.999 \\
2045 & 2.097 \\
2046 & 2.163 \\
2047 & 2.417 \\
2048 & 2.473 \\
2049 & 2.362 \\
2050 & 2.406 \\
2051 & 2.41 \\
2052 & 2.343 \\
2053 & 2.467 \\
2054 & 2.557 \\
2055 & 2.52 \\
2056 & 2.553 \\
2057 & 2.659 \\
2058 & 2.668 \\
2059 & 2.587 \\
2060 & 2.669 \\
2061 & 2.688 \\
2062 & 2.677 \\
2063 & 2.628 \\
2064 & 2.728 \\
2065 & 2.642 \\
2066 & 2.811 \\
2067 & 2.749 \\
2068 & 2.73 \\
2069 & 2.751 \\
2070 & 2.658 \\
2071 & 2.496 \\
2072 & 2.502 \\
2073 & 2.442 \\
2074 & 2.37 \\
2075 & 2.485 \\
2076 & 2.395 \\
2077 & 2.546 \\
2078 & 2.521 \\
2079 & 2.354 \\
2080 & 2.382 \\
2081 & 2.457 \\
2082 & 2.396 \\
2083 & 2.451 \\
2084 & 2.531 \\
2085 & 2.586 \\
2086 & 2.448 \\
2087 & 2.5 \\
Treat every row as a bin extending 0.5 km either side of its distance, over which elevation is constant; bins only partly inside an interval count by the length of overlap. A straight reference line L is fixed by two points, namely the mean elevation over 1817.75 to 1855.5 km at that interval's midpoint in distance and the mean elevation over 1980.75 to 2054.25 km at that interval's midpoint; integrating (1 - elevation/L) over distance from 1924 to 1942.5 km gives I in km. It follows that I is -1.84 km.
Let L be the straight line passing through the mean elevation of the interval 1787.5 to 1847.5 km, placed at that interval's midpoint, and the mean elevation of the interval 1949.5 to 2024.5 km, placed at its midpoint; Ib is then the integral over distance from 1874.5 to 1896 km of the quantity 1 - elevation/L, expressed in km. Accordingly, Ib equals -3.6 km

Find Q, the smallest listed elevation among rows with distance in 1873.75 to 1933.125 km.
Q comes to 2.508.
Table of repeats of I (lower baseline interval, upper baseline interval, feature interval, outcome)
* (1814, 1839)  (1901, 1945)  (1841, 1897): -2.96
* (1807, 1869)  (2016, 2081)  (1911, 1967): -3.84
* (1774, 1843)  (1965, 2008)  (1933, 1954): -1.79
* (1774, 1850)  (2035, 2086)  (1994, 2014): 2.44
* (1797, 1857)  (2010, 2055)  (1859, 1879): -2.33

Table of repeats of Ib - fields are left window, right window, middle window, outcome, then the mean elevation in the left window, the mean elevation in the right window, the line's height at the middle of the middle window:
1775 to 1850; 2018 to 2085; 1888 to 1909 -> -3.49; 2.68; 2.17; 2.5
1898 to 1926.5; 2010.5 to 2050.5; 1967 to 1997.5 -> -2.87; 2.82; 1.87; 2.26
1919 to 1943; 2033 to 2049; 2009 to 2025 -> -0.74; 2.66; 1.83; 2.01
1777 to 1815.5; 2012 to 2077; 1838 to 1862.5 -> -3.35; 2.59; 2.15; 2.49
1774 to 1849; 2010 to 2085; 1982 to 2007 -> 0.66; 2.67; 2.19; 2.3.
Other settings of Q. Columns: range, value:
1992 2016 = 1.791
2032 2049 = 1.348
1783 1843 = 2.456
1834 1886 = 2.662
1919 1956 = 2.479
